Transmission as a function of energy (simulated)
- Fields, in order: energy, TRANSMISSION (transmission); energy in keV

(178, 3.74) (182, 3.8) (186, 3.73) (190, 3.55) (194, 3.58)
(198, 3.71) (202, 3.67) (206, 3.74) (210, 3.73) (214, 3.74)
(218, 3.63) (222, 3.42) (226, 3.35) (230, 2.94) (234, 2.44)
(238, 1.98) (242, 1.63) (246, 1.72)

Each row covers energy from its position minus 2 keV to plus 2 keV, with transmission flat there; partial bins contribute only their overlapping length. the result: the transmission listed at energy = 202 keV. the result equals 3.67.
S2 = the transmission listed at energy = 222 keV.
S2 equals 3.42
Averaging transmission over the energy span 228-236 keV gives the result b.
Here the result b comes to 2.69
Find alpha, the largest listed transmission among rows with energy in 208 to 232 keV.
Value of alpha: 3.74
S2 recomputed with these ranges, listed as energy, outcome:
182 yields 3.8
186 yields 3.73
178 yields 3.74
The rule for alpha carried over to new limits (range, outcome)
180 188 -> 3.8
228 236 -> 2.94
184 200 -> 3.73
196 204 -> 3.71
